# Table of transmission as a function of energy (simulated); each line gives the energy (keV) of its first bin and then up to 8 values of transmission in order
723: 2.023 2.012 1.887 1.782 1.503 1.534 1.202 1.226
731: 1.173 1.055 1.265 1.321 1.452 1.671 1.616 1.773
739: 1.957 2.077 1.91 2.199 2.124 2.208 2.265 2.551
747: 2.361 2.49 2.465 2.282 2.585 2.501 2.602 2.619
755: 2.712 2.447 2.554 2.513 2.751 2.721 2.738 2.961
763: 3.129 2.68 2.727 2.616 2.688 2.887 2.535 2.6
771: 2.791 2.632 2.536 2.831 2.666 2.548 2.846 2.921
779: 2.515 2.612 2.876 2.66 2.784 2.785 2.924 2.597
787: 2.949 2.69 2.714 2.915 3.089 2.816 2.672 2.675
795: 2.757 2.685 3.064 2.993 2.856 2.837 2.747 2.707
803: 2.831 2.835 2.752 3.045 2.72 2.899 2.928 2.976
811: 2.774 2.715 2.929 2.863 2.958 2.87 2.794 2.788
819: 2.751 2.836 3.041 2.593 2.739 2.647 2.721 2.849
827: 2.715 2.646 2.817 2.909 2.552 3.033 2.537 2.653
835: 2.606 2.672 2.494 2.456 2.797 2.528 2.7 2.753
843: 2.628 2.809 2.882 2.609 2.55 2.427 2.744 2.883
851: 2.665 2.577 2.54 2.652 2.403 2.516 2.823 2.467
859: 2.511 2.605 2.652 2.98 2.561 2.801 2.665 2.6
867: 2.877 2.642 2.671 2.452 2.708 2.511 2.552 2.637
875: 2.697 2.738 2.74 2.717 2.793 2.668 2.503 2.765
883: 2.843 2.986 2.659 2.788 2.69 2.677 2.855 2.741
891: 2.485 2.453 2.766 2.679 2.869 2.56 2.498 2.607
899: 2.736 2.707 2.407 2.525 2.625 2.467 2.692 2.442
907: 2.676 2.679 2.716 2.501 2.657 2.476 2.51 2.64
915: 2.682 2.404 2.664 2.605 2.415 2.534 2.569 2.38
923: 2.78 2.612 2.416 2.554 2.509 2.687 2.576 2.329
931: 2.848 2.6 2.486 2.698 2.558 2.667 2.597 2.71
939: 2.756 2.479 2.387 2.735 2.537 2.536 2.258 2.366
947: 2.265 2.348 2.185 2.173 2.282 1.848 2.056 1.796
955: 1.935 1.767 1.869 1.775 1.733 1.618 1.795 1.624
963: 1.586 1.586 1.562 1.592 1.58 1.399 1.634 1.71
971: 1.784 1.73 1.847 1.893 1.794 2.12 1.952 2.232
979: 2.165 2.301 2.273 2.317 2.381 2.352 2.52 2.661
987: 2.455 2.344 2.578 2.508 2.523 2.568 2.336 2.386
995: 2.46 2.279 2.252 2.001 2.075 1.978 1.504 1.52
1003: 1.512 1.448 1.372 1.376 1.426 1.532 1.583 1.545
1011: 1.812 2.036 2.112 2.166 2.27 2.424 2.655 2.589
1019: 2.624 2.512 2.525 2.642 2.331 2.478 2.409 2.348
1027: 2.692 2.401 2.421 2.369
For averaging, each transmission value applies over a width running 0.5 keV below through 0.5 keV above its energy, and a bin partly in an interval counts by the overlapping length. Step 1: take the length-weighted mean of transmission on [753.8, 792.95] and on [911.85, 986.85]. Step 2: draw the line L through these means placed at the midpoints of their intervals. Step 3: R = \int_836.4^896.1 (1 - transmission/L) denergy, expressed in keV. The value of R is -4.8 keV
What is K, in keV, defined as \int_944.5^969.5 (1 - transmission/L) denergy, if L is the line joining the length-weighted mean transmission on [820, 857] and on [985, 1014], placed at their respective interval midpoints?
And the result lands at 3.8 keV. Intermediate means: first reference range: 2.68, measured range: 1.87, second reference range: 2.02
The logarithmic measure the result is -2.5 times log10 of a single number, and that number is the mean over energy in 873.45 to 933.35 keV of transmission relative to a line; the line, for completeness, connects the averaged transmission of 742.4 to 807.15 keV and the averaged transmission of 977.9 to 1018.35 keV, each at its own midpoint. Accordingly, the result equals -0.12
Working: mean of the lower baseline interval 2.69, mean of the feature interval 2.63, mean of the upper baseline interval 2.11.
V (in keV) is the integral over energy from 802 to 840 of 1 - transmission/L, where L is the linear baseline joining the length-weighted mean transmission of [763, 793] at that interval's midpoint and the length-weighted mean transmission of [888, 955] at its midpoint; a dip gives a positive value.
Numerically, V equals -1.3 keV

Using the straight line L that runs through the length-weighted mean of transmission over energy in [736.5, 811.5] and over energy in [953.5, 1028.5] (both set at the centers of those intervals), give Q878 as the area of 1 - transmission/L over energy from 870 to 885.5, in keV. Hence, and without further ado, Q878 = -2.20 keV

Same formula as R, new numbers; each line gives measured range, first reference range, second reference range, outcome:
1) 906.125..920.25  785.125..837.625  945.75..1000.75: -1.53 keV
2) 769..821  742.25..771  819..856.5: -3.27 keV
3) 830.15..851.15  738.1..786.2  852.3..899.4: -0.25 keV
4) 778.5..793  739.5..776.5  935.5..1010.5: -1.68 keV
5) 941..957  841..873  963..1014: -0.15 keV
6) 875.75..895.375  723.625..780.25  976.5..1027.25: -4.36 keV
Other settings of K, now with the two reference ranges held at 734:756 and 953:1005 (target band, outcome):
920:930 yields -2.54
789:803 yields -4.41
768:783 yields -3.63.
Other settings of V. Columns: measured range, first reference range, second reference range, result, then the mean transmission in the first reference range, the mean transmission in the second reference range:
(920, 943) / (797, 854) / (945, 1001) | -3.4 keV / 2.75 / 2.05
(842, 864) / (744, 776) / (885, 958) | -0.8 keV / 2.62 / 2.5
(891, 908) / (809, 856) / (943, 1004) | -1.5 keV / 2.72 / 2.04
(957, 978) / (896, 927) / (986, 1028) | 5.4 keV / 2.57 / 2.16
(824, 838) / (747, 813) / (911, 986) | -0.6 keV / 2.74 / 2.23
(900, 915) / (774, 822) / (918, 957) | -0.4 keV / 2.81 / 2.42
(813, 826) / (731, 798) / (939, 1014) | -2.4 keV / 2.5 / 2.02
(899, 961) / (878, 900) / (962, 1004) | -0.3 keV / 2.7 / 2.04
